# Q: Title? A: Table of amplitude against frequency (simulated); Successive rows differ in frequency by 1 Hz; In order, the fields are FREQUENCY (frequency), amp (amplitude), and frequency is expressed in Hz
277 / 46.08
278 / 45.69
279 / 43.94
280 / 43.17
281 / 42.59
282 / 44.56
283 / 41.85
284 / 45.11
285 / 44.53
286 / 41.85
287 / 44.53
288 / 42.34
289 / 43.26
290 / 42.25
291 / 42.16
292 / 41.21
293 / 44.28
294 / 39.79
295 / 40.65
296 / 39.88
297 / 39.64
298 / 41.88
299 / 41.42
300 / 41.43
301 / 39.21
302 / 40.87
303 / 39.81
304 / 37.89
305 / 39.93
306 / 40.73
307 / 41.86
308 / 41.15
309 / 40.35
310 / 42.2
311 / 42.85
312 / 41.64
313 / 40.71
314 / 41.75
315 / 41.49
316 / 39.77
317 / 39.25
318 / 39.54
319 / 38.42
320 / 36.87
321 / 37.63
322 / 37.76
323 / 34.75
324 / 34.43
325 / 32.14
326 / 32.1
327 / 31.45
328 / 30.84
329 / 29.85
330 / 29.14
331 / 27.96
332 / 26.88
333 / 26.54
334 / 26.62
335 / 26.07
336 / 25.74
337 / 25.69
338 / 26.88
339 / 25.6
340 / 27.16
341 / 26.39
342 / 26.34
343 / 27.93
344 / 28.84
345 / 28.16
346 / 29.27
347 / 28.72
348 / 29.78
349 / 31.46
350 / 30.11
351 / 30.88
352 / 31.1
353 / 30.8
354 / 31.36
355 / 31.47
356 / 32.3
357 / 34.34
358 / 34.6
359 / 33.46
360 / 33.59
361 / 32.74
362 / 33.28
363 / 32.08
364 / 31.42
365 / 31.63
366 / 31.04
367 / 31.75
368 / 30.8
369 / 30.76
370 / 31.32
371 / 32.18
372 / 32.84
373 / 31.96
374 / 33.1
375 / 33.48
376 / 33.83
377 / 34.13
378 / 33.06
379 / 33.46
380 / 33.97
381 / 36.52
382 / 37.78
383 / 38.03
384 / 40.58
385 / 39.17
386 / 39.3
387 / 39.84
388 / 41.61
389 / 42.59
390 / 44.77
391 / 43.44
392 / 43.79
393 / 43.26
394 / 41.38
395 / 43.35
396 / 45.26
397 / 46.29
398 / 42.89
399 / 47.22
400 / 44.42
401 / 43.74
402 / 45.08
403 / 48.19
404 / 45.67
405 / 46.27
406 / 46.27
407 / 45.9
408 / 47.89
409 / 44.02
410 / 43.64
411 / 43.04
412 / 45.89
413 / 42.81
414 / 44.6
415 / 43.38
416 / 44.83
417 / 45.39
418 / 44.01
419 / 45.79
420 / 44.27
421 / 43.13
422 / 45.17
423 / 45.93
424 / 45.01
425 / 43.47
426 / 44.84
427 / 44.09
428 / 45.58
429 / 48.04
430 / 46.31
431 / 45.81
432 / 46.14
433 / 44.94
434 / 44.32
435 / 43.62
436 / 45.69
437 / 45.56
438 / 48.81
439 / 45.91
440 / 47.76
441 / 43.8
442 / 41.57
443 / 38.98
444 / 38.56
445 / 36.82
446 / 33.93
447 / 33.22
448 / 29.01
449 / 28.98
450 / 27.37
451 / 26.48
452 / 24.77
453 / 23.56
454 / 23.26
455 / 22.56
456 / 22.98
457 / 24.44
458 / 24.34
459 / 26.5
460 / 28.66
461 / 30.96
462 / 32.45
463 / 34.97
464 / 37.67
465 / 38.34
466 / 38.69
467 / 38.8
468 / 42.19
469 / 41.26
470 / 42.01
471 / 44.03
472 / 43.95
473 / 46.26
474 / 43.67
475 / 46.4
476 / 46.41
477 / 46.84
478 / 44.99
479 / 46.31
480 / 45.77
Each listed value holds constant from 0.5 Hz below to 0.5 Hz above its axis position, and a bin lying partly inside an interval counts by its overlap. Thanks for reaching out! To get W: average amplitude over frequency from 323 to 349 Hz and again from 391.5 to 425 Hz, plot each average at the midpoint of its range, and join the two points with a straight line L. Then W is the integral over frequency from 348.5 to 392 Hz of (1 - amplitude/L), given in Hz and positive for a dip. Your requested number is 2.18 Hz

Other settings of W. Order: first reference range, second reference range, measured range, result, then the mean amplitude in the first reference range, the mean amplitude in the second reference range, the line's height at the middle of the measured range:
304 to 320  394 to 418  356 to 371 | 3.7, 40.6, 44.9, 43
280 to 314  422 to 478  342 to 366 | 5.5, 41.7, 38.6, 40.5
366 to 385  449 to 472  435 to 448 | -3.6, 33.9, 31.9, 32.3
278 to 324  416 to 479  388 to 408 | -2.4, 41.1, 39.3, 39.9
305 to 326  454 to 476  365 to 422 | -5.0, 39.1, 35.7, 37.3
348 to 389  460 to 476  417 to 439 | -4.6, 33.7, 39.9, 37.5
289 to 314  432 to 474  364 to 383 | 2.8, 41.1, 36.3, 38.8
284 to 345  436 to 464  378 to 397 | -3.2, 36.4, 33.1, 34.6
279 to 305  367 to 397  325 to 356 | 8.4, 41.8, 37.5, 39.5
